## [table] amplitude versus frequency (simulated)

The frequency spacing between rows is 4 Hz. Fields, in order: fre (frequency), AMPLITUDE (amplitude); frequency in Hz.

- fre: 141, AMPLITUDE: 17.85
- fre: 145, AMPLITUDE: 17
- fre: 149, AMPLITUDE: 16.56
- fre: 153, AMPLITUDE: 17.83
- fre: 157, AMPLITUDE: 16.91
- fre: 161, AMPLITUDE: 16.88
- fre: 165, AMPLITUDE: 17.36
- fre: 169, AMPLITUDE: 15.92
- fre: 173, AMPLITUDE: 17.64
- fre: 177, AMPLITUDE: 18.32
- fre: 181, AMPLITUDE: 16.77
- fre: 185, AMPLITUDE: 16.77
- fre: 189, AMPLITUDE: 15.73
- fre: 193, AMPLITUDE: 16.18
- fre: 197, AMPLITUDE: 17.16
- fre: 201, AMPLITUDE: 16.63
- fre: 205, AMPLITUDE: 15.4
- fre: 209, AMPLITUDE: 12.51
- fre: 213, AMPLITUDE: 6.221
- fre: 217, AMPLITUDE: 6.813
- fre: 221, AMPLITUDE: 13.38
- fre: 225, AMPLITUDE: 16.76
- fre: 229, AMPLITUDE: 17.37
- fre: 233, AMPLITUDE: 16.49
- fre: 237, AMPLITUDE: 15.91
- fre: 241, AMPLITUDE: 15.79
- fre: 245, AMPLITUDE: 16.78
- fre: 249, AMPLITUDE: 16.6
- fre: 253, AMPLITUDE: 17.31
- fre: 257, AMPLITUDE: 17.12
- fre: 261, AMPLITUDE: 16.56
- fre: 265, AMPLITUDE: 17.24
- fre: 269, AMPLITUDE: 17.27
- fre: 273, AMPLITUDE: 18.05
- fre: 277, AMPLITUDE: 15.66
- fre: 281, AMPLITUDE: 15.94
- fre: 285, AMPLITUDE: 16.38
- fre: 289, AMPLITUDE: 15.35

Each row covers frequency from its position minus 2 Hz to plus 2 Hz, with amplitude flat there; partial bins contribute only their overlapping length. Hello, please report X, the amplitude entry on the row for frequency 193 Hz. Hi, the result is 16.18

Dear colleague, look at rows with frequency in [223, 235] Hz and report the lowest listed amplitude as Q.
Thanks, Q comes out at 16.49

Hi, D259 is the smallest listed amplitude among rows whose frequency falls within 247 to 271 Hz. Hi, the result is 16.56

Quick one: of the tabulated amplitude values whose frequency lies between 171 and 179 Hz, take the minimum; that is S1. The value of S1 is 17.64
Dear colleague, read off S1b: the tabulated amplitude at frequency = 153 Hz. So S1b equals 17.83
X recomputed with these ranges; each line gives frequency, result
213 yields 6.221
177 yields 18.32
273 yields 18.05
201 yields 16.63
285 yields 16.38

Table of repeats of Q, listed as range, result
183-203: 15.73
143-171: 15.92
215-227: 6.813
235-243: 15.79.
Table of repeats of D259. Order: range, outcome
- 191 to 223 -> 6.221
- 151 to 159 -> 16.91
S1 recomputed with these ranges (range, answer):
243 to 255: 16.6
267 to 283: 15.66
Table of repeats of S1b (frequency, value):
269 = 17.27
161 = 16.88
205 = 15.4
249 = 16.6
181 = 16.77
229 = 17.37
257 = 17.12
